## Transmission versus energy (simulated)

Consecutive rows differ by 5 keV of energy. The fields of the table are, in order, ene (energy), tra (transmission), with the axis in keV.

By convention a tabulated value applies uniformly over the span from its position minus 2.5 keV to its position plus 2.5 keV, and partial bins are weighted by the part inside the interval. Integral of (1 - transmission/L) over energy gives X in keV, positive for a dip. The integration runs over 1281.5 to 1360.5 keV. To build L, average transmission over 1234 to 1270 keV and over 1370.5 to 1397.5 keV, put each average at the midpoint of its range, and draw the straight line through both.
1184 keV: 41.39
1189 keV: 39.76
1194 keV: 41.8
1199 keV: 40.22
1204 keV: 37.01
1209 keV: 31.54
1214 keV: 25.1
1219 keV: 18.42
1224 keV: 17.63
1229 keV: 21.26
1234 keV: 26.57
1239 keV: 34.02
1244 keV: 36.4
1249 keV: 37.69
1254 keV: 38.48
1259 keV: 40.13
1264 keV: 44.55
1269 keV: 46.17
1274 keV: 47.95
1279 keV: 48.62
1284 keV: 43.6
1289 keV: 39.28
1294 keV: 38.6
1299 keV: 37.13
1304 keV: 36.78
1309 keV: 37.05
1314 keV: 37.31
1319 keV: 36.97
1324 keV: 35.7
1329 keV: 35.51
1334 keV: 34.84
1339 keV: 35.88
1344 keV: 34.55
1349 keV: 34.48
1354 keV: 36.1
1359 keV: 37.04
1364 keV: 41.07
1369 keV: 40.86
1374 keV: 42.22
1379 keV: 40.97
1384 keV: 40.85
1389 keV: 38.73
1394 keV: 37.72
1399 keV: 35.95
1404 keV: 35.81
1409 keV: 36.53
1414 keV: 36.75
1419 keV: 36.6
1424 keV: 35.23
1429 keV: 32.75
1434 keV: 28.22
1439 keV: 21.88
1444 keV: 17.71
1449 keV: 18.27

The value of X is 4.7 keV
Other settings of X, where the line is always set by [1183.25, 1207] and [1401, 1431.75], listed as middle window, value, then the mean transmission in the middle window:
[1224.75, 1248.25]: 5.83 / 29.3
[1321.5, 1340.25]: 0.87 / 35.5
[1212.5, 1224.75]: 5.90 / 20.4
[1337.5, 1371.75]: -0.46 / 37.2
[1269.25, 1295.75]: -4.07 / 44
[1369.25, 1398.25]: -2.98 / 39.9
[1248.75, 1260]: -0.05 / 38.8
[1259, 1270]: -1.61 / 44.1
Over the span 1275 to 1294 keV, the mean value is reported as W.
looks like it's 43.5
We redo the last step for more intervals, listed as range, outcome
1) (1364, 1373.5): 41.2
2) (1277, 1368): 37.8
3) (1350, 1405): 38.8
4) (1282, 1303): 39.4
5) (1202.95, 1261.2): 30.1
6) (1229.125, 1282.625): 39.3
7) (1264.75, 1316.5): 41.4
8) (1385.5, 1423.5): 36.9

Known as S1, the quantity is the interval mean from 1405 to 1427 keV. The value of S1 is 36.2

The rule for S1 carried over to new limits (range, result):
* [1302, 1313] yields 37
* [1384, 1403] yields 37.8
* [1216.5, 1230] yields 18.9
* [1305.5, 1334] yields 36.4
